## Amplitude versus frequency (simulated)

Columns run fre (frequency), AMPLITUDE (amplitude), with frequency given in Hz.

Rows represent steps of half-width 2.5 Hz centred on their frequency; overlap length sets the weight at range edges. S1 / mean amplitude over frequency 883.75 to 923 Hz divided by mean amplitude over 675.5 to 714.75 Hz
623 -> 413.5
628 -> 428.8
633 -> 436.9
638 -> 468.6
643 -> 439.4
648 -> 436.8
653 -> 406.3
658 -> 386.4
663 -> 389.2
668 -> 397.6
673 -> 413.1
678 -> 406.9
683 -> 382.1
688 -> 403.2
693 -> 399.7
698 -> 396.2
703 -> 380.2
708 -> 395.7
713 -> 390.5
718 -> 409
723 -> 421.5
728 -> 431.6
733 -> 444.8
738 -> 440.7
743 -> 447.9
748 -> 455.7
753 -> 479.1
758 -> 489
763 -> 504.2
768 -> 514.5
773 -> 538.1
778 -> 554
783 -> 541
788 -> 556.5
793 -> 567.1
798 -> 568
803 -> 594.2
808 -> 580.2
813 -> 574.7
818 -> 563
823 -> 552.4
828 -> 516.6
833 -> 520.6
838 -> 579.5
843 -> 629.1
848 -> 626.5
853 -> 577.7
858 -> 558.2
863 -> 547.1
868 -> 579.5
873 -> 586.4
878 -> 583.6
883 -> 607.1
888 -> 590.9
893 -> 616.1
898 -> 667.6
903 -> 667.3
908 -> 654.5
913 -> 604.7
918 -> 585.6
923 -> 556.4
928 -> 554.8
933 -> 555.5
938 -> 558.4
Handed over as 1.6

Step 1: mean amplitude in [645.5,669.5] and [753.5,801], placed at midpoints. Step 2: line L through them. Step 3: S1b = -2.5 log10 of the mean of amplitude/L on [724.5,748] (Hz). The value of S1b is 0.11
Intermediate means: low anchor 403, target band 442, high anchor 535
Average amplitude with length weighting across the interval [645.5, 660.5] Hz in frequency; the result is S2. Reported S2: 410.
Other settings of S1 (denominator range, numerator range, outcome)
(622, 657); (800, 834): 1.30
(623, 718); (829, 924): 1.46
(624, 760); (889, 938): 1.43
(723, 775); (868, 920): 1.30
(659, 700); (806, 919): 1.48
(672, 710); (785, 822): 1.44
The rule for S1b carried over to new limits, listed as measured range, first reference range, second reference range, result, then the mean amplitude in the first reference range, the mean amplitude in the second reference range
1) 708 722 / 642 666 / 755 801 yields 0.18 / 410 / 537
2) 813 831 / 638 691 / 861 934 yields -0.02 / 409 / 598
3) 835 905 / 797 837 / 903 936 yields -0.05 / 559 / 591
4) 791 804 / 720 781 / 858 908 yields -0.10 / 477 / 605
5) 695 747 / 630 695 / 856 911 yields 0.12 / 413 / 606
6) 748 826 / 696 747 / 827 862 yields -0.09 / 417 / 574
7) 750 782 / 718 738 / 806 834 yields -0.07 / 431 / 552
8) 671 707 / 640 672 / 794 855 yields 0.12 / 410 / 573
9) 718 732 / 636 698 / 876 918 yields 0.09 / 410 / 622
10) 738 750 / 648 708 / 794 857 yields 0.06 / 398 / 573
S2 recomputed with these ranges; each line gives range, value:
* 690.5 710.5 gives 393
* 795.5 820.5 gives 576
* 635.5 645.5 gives 454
